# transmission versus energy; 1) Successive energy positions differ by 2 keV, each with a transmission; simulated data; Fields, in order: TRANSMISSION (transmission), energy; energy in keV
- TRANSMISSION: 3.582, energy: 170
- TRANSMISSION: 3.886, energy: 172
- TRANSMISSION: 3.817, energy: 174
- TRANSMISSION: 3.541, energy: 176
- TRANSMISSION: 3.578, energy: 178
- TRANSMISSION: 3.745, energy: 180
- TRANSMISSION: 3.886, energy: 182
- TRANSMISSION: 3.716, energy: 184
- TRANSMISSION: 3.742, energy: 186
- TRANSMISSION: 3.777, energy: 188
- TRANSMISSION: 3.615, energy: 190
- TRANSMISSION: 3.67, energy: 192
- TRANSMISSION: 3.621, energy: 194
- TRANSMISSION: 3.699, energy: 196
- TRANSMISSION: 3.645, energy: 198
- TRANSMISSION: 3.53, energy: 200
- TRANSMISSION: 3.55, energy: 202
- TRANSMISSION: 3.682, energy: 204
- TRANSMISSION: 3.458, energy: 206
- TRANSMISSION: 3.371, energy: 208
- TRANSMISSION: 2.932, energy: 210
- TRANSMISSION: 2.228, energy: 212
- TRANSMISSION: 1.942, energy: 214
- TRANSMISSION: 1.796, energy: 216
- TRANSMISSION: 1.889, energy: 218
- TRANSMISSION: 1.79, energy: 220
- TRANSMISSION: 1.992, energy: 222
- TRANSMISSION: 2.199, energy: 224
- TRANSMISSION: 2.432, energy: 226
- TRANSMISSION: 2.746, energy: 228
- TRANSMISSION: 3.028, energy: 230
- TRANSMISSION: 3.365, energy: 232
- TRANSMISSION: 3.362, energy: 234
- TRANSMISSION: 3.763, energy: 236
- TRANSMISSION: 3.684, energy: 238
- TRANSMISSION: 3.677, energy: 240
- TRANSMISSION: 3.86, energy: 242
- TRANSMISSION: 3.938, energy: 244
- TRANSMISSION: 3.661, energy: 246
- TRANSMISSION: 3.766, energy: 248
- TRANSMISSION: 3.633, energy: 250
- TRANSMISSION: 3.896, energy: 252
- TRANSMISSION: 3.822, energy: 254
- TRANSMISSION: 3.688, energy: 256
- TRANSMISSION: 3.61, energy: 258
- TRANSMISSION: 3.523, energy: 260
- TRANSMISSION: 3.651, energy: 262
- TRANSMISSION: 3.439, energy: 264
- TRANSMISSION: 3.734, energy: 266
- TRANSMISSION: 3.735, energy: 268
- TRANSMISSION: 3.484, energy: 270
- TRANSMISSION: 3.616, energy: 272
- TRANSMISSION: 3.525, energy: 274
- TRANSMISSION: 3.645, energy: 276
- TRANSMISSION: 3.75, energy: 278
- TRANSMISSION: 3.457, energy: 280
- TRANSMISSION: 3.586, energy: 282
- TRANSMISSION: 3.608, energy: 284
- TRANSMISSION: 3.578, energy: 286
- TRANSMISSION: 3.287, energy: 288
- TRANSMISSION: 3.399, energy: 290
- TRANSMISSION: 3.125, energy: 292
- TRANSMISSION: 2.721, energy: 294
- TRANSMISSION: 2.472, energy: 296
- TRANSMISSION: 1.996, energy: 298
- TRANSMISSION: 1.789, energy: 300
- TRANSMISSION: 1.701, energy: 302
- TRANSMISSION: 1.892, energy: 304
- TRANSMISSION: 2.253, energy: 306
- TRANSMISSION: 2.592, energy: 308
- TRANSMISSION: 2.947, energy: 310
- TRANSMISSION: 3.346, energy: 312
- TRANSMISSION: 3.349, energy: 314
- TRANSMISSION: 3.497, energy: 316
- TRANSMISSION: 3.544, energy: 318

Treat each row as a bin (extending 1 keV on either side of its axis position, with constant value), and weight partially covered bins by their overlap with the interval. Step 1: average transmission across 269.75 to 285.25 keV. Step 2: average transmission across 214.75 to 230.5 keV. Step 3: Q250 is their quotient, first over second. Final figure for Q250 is 1.6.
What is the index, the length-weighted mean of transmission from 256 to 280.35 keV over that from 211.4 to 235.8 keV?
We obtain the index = 1.47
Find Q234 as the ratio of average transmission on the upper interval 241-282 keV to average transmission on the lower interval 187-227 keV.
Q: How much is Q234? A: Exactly 1.25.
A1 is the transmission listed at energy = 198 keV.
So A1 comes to 3.645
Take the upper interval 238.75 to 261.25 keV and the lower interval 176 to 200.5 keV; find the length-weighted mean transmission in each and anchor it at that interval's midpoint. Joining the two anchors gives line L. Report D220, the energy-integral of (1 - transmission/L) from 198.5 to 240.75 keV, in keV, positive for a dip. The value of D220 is 9.4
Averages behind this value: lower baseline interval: 3.68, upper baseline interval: 3.73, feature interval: 2.88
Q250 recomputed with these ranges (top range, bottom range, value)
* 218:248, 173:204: 0.84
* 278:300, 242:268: 0.83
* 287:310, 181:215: 0.73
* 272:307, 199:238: 1.05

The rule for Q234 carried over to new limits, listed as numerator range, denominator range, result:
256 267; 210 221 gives 1.78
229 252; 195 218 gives 1.20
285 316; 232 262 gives 0.74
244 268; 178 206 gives 1.00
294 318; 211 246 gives 0.91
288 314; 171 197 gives 0.69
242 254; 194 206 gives 1.05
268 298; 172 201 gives 0.91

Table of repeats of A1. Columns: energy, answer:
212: 2.228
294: 2.721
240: 3.677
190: 3.615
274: 3.525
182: 3.886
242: 3.86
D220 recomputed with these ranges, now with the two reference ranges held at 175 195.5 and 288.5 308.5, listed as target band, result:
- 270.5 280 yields -3.32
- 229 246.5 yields -2.83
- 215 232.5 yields 4.92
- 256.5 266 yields -2.52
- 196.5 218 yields 2.98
